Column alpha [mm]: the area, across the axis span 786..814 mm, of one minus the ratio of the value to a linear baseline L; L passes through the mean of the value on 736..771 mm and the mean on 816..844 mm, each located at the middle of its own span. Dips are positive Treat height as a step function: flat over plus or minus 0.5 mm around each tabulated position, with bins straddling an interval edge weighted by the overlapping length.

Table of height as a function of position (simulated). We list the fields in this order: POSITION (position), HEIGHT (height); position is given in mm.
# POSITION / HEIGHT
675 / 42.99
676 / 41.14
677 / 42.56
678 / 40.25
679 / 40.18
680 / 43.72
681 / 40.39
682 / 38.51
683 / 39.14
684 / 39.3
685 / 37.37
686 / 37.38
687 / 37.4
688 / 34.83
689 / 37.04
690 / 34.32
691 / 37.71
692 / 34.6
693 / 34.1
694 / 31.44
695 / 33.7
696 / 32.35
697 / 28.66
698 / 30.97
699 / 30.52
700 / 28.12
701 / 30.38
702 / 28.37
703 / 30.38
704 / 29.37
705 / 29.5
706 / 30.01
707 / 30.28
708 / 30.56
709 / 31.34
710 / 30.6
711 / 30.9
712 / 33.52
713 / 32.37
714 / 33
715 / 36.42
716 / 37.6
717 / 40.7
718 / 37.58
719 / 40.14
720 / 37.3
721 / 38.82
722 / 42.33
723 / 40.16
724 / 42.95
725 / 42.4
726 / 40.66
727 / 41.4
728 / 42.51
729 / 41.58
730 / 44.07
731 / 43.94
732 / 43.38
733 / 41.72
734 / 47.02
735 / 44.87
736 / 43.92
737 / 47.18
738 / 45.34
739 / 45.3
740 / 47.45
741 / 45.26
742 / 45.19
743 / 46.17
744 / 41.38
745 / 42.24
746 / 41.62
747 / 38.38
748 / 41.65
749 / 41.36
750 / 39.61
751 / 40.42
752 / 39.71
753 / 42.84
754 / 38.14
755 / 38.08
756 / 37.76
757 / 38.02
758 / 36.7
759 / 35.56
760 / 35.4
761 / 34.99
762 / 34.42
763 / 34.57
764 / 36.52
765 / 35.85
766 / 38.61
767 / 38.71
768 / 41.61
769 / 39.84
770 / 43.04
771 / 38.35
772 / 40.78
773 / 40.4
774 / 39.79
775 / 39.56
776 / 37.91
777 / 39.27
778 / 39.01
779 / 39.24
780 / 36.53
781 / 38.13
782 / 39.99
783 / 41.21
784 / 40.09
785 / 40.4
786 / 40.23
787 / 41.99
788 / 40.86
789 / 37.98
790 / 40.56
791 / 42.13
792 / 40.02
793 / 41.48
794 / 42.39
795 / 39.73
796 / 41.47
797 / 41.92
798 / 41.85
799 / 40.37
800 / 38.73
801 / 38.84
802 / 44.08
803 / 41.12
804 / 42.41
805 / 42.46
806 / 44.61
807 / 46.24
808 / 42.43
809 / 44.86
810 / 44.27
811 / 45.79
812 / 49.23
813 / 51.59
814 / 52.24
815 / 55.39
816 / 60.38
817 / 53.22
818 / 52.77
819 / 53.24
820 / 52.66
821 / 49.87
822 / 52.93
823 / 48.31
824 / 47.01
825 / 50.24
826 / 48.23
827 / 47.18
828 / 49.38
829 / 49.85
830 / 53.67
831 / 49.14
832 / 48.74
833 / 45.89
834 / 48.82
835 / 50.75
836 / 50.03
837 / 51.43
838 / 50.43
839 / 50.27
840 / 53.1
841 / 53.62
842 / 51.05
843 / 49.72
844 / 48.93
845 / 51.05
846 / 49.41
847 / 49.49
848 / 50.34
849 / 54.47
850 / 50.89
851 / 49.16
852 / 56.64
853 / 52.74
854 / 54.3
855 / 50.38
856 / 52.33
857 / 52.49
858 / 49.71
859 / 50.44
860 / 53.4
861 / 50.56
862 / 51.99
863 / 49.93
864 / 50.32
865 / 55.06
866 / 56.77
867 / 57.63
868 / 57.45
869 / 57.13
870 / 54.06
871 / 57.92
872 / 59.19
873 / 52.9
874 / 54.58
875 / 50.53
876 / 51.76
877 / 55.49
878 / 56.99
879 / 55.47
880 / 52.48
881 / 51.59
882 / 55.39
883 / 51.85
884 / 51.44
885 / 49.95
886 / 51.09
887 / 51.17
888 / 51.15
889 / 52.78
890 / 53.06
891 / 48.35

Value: 2.3 mm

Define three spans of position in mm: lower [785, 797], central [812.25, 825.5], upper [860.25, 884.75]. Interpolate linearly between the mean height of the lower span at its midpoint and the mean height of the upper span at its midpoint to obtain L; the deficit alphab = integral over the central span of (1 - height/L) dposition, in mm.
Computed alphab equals -2.0 mm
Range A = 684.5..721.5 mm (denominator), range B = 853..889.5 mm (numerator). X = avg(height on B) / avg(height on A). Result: 1.6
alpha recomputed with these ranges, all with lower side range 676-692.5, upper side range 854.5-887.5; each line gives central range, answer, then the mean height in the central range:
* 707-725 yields 2.11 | 36.3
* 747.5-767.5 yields 2.86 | 37.9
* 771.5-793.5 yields 3.04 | 39.9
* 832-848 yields 0.20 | 50.2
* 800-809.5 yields 1.04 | 42.8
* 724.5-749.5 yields -0.45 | 43.4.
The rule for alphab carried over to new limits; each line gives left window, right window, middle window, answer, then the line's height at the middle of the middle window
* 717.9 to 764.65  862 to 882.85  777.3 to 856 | 3.33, 48.8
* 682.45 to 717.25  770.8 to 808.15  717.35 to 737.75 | -3.84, 35.5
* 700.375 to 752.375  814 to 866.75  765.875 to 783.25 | 1.83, 44.2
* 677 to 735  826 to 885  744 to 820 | 5.04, 44.5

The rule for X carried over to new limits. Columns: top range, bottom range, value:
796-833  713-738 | 1.15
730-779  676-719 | 1.17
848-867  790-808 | 1.26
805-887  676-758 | 1.35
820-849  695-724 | 1.50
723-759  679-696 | 1.14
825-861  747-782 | 1.31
